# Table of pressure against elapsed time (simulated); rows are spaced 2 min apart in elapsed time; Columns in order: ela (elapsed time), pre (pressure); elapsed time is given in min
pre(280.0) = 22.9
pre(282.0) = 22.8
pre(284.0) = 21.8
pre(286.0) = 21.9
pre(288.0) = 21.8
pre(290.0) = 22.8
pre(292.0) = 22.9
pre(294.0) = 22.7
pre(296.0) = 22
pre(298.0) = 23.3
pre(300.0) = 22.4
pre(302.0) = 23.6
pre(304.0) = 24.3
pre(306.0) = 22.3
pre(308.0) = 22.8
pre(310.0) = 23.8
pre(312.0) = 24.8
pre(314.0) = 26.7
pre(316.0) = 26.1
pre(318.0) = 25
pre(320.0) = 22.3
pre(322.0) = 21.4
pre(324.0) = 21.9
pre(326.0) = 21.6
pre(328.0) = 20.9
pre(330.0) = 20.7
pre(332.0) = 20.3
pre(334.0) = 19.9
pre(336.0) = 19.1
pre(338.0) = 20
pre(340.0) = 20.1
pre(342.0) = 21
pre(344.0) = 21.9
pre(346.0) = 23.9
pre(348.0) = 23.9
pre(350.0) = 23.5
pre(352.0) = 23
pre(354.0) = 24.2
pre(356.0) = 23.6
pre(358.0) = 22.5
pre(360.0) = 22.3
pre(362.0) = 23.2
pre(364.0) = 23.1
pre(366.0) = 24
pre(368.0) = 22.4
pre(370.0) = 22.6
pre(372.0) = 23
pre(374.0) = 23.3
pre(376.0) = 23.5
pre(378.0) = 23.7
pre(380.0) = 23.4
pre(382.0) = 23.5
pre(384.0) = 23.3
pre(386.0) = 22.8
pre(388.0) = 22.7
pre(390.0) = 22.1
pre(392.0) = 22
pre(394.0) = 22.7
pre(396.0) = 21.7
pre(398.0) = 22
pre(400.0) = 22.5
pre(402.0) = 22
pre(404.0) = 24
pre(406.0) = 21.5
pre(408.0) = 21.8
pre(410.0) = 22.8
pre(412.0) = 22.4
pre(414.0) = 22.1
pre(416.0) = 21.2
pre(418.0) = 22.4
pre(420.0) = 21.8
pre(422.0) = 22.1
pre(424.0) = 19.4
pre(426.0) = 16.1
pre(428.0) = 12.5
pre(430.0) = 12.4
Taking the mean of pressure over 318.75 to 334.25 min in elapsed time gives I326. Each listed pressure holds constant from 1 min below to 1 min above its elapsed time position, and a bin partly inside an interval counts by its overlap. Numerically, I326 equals 21.2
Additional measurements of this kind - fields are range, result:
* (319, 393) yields 22.3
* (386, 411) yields 22.3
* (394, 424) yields 22.1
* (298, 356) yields 22.6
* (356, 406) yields 22.8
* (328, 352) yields 21.4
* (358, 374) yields 22.9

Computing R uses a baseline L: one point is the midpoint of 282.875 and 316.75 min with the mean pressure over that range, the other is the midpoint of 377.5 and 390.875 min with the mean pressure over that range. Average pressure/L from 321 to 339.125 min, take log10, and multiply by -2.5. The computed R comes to 0.13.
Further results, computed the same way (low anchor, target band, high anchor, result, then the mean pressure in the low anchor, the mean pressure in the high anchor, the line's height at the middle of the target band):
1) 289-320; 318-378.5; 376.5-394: 0.05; 23.7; 22.9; 23.3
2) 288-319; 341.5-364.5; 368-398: 0.00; 23.6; 22.8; 23.1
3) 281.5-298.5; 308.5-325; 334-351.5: -0.09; 22.4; 21.6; 22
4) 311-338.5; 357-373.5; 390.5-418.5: -0.03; 22.2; 22.2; 22.2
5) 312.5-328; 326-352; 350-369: 0.10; 23.4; 23.2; 23.3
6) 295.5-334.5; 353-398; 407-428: -0.06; 22.9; 20.8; 21.6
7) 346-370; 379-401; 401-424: 0.00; 23.2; 22.1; 22.6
